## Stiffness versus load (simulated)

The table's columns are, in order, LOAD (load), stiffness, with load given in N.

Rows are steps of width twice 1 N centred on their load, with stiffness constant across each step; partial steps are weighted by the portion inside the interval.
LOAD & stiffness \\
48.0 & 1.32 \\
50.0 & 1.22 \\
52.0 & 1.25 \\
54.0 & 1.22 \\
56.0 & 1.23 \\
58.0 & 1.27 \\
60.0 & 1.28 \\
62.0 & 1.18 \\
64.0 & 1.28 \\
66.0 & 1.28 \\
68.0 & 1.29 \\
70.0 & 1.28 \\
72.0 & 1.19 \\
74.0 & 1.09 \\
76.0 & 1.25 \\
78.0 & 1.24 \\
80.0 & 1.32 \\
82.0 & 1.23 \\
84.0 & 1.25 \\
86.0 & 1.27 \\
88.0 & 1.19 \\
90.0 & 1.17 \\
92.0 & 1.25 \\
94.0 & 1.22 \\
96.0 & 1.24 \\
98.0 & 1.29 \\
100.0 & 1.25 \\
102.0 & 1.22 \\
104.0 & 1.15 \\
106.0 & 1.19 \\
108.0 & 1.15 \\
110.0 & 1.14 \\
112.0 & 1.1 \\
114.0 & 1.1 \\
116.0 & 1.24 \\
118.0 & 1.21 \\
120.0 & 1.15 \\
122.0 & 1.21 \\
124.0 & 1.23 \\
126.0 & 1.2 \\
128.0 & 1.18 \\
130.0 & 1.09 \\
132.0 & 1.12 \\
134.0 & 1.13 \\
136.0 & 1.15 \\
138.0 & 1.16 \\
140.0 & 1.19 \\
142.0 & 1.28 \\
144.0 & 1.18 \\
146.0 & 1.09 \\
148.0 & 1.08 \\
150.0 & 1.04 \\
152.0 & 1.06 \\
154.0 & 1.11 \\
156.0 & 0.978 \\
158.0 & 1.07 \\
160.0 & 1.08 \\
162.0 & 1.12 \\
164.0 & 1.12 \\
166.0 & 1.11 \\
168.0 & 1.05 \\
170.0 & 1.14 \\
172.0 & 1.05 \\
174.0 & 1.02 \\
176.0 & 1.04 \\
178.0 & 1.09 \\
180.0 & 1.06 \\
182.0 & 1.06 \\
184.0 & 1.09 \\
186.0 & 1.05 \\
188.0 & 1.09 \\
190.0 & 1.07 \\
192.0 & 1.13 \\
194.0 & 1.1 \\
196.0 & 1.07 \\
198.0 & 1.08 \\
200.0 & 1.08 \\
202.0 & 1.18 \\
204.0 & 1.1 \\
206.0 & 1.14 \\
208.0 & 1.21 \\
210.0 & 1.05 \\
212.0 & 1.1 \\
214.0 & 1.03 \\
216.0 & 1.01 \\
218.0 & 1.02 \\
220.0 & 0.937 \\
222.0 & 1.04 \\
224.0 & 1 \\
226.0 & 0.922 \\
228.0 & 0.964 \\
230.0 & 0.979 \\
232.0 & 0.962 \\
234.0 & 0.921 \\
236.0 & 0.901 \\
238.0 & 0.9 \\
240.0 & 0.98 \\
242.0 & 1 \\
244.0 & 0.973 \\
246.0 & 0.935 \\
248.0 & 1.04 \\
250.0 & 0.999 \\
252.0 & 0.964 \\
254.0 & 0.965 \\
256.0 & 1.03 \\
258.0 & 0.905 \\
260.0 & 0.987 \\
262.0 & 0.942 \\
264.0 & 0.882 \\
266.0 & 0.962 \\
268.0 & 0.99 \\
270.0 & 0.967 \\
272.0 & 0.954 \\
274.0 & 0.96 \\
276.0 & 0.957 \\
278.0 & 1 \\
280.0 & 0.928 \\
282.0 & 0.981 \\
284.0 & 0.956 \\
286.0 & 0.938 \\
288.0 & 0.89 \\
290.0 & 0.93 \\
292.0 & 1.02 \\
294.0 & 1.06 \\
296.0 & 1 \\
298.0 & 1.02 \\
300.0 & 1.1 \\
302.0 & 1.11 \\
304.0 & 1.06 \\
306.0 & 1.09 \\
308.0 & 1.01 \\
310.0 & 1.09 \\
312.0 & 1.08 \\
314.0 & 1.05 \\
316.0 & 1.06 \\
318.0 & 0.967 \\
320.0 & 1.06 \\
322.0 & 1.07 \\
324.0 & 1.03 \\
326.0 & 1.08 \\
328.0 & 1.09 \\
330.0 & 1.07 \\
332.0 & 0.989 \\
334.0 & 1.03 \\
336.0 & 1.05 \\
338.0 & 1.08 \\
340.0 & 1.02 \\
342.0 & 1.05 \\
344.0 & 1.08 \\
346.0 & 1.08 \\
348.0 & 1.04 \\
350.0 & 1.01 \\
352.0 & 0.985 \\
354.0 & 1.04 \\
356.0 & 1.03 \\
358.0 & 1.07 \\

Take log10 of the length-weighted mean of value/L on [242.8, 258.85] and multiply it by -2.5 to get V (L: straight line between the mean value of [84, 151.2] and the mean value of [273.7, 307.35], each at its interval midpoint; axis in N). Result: 0.069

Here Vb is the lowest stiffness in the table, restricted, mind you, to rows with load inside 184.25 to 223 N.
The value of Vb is 0.937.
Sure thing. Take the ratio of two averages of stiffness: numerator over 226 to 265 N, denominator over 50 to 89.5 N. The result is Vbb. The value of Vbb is 0.77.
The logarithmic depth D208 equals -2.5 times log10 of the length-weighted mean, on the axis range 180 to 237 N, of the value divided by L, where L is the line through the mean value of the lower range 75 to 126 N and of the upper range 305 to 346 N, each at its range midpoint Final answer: 0.09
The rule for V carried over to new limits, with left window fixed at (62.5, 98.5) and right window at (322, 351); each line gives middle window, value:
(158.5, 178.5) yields 0.09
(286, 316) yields 0.04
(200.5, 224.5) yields 0.07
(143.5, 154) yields 0.10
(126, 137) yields 0.06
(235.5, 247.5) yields 0.17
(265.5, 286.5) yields 0.14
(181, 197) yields 0.07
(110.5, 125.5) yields 0.03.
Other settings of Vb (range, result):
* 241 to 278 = 0.882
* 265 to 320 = 0.89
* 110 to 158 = 0.978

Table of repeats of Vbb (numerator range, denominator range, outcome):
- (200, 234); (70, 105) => 0.85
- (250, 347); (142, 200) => 0.93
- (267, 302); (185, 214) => 0.89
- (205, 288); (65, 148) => 0.82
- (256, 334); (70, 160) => 0.86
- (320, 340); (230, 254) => 1.09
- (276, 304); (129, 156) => 0.89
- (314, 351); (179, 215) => 0.96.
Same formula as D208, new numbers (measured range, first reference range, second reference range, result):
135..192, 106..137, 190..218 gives 0.032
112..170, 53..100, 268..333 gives 0.041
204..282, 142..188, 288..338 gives 0.081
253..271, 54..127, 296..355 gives 0.145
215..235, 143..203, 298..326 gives 0.104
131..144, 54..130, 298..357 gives 0.010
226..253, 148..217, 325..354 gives 0.115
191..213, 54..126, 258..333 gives -0.009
